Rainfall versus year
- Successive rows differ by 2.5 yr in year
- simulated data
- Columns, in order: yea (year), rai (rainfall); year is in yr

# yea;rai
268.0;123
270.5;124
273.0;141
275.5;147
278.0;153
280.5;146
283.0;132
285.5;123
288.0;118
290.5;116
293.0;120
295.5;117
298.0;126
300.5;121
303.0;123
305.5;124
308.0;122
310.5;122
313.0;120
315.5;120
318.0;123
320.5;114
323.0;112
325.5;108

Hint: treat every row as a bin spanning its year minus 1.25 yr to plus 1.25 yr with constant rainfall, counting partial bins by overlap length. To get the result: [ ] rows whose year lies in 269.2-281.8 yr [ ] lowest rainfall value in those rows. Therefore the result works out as 124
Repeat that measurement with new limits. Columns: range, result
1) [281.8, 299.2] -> 116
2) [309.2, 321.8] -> 114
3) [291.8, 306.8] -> 117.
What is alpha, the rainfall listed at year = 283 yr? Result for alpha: 132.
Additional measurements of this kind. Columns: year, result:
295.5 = 117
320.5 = 114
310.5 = 122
